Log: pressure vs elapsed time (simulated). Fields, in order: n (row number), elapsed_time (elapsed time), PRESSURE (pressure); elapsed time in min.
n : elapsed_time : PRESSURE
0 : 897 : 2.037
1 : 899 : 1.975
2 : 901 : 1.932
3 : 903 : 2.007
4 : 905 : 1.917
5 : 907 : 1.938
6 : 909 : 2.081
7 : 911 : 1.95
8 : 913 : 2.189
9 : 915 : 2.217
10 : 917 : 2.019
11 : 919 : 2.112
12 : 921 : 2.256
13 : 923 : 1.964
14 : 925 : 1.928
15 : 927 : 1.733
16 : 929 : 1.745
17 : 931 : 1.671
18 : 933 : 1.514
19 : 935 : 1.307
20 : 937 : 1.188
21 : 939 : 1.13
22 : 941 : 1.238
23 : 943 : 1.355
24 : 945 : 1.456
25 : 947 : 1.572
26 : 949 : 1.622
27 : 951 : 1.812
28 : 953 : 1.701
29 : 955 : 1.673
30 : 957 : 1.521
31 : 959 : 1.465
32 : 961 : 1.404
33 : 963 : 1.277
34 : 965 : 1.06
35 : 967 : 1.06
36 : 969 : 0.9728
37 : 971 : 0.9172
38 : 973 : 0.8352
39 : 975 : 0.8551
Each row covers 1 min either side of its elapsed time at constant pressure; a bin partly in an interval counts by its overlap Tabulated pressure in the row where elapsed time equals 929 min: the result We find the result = 1.745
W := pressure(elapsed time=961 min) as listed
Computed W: 1.404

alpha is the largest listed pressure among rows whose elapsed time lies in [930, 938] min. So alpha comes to 1.671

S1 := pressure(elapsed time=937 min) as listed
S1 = 1.188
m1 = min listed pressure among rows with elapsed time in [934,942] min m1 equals 1.13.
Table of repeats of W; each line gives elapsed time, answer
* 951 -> 1.812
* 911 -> 1.95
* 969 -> 0.9728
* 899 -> 1.975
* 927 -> 1.733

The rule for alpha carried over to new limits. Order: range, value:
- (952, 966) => 1.701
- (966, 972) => 1.06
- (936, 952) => 1.812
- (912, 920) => 2.217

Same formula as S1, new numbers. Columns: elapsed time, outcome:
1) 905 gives 1.917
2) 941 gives 1.238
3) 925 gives 1.928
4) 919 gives 2.112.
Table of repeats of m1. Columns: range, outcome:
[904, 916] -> 1.917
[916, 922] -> 2.019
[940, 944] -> 1.238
